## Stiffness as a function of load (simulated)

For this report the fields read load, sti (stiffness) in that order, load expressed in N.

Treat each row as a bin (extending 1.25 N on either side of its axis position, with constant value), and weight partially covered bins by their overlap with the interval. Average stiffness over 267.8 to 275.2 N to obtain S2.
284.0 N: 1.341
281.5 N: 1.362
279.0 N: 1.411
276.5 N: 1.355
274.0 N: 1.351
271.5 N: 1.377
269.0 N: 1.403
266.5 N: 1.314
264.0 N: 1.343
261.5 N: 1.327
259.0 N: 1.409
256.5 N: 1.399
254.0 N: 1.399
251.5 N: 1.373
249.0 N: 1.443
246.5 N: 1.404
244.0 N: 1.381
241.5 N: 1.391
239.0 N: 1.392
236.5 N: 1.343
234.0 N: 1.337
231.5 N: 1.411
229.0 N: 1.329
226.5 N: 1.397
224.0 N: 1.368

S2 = 1.38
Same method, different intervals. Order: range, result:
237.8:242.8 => 1.39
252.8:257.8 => 1.4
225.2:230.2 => 1.36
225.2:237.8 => 1.36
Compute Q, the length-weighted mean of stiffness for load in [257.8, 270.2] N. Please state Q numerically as 1.36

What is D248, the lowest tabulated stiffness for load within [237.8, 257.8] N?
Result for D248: 1.373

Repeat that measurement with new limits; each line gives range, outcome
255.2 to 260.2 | 1.399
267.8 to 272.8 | 1.377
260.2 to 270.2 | 1.314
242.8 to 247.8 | 1.381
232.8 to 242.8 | 1.337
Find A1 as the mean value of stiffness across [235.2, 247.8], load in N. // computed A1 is 1.38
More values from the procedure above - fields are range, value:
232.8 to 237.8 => 1.34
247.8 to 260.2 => 1.4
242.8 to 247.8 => 1.39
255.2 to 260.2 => 1.4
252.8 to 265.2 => 1.38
